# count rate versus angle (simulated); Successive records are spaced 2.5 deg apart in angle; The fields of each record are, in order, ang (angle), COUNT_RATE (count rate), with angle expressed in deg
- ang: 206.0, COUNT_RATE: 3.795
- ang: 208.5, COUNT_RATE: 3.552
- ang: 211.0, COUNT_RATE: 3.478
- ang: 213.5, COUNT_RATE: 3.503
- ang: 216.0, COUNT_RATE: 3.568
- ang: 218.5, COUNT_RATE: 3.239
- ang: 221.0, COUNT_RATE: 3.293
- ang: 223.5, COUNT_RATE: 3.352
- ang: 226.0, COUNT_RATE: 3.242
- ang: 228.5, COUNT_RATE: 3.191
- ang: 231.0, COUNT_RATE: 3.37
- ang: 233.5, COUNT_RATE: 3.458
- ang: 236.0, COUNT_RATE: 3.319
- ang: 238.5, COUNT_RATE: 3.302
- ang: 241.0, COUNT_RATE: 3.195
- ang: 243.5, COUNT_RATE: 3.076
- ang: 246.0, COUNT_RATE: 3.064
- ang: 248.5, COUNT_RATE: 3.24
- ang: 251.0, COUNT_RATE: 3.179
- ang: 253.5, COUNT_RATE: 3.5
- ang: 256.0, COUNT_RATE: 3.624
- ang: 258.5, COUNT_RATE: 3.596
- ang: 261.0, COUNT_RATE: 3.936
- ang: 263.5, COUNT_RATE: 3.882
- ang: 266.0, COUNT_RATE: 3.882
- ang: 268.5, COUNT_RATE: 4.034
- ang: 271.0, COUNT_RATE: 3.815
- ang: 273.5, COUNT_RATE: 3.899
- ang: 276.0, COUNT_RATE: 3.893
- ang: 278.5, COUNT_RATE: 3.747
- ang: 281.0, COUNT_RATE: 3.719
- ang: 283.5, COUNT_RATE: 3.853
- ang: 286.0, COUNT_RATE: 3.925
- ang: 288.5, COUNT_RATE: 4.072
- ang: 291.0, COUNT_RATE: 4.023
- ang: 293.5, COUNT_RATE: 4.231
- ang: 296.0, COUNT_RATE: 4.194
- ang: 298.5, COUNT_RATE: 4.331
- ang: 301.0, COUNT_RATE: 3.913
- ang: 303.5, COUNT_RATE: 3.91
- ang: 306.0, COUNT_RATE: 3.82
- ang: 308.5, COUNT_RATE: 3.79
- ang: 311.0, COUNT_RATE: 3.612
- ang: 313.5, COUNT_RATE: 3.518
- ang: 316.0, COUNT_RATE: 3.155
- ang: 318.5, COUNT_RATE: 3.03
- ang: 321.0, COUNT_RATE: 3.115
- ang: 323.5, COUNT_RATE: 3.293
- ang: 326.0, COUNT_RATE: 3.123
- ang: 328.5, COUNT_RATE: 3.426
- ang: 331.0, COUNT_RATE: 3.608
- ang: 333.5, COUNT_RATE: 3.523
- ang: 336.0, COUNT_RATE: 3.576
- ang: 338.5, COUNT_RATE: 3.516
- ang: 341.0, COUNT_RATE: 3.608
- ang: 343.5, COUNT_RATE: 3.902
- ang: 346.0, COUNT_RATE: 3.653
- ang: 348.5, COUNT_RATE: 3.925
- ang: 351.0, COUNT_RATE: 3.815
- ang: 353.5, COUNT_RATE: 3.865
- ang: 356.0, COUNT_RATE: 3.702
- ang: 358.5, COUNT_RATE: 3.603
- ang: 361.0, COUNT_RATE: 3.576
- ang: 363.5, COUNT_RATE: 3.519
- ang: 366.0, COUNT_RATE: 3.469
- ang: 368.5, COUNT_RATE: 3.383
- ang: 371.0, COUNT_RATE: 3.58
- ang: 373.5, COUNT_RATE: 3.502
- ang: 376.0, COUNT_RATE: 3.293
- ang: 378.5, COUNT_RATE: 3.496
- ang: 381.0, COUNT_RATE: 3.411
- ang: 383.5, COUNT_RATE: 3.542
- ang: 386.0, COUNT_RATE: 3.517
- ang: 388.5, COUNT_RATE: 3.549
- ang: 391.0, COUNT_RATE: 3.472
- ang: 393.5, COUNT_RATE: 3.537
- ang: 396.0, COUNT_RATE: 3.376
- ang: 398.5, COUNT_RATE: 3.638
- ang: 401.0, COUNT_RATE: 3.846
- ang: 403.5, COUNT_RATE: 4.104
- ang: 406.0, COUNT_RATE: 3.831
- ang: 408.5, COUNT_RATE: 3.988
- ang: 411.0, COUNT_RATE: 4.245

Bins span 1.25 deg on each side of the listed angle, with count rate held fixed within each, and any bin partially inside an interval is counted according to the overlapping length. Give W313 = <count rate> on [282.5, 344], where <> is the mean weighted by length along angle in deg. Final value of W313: 3.68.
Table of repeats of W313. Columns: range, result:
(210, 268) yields 3.42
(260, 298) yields 3.95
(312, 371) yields 3.52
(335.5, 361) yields 3.71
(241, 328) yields 3.67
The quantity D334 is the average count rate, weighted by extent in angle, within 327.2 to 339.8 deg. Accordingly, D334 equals 3.53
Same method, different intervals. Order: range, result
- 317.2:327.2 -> 3.14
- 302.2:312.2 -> 3.78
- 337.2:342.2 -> 3.56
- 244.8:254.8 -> 3.25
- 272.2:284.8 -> 3.82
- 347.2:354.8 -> 3.87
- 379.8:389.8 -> 3.51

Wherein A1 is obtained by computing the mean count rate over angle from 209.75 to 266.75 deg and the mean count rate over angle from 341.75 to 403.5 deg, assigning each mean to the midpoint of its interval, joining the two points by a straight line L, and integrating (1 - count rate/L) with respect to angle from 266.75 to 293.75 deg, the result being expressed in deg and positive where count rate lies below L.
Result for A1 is -3.5 deg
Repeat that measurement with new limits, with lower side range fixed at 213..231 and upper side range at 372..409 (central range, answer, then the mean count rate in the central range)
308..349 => 0.3 deg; 3.48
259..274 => -2.1 deg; 3.89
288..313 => -3.7 deg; 3.97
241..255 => 0.7 deg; 3.22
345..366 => -0.9 deg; 3.69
